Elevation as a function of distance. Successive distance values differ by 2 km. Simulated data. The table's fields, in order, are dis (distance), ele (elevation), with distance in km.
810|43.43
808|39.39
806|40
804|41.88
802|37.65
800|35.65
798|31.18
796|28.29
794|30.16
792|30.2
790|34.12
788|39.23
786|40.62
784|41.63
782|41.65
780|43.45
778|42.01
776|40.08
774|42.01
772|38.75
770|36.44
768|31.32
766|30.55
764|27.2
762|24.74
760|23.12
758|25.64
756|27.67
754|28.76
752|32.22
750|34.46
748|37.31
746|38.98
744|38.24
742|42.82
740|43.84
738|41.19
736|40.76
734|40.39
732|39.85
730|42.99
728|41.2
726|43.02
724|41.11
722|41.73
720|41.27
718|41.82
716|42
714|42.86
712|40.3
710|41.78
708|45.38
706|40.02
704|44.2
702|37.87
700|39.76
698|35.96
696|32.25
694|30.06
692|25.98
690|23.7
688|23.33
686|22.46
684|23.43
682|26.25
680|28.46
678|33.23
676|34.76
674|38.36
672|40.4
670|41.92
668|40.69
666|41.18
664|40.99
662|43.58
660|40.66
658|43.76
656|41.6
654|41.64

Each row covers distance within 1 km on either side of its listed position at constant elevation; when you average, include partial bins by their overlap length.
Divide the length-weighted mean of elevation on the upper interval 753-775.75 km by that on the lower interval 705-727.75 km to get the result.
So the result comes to 0.74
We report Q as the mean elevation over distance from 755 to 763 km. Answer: 25.3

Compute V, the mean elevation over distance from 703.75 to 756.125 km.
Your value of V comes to 40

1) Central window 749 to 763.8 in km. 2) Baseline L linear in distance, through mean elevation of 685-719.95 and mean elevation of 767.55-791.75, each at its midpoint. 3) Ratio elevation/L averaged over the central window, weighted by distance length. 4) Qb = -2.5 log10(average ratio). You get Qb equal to 0.34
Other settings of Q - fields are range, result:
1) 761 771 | 30.1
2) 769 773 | 37.6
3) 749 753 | 33.3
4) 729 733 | 41.4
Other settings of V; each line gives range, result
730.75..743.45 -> 41.4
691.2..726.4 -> 39.3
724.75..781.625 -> 36.5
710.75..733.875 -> 41.6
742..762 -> 32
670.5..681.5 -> 35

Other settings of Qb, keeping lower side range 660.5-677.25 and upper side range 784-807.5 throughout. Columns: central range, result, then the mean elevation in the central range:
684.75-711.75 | 0.15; 34.1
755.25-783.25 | 0.08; 34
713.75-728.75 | -0.10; 41.8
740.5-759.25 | 0.10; 34.1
